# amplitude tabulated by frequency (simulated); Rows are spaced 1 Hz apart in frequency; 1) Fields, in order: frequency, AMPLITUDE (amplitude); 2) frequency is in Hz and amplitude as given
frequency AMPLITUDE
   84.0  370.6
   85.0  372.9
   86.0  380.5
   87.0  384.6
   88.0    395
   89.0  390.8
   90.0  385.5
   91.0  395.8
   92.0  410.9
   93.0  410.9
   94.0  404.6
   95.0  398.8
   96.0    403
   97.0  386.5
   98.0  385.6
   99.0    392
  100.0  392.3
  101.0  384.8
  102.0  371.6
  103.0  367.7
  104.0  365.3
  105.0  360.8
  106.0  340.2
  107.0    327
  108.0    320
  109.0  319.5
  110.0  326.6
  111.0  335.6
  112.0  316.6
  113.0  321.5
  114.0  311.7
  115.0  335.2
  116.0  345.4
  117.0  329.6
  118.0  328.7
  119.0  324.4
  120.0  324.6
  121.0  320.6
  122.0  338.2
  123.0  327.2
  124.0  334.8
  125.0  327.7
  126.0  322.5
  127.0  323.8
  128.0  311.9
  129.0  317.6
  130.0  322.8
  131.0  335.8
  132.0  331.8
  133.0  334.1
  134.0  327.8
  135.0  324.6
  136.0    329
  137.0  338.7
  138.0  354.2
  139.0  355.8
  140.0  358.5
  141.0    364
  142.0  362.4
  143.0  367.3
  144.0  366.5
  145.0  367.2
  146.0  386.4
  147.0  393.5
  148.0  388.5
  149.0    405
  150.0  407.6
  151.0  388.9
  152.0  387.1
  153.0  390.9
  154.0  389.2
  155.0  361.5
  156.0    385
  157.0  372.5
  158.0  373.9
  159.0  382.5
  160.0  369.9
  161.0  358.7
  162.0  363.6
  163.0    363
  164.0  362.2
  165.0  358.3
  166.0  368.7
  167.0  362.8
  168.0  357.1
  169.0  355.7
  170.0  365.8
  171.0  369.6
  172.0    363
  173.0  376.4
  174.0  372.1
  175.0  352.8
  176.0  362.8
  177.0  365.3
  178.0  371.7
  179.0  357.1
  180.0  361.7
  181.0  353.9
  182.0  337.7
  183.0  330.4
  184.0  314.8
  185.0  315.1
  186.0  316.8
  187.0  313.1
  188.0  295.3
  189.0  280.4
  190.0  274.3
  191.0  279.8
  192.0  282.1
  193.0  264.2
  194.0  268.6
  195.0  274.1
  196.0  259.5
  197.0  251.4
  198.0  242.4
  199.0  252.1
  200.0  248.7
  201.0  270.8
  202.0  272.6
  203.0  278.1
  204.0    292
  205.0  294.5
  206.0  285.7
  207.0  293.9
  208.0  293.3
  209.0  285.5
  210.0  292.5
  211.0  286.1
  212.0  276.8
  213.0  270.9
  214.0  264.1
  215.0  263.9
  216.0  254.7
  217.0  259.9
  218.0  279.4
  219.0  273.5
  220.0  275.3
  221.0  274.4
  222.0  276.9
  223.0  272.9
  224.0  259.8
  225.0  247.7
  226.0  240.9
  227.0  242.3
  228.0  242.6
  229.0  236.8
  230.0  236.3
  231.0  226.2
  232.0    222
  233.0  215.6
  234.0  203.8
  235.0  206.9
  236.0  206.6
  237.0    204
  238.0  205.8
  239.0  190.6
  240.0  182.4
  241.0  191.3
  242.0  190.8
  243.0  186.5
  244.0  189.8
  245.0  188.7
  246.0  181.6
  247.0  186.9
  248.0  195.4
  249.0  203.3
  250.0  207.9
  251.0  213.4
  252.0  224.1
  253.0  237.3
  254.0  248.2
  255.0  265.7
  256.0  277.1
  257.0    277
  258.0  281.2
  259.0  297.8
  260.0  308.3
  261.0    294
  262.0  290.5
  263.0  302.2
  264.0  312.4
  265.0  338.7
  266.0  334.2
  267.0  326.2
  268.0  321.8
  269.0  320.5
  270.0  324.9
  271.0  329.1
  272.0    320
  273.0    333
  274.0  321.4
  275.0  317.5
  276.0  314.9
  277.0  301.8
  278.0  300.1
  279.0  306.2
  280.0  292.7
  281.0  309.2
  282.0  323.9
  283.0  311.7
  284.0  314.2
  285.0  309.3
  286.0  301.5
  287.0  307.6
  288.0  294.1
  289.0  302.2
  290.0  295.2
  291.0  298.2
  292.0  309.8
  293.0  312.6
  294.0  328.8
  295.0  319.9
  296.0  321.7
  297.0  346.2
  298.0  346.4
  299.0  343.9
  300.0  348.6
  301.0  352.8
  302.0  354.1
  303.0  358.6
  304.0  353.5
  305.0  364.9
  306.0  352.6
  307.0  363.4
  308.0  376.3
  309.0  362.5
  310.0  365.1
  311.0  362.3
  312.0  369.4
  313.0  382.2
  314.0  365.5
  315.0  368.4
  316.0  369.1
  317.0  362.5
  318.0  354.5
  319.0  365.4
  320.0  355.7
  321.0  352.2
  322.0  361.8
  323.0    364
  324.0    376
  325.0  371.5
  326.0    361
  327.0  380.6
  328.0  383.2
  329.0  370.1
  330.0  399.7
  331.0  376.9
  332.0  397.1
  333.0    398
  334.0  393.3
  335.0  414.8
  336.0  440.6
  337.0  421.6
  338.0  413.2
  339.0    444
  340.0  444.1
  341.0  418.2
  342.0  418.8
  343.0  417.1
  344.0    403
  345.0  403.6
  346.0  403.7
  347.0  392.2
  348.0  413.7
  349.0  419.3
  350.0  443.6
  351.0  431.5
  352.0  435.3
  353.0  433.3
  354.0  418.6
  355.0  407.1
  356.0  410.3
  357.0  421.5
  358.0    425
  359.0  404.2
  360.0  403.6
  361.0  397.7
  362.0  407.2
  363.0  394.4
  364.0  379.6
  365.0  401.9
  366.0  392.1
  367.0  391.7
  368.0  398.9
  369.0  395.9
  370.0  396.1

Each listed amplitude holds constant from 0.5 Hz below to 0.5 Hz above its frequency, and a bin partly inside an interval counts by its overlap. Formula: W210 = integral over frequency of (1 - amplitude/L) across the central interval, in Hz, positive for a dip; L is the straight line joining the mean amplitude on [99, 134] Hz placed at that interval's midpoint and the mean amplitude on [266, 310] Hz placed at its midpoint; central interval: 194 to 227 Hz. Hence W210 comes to 6.03 Hz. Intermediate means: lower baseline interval 336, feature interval 270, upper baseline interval 326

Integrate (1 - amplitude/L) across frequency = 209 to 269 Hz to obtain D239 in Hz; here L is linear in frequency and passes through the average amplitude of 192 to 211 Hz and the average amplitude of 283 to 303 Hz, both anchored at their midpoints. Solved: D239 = 9.0 Hz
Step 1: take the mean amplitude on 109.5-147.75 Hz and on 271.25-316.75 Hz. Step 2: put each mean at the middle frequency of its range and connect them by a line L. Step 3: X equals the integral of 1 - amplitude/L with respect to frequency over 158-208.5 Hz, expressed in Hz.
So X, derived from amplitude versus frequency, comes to 2.2 Hz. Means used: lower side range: 338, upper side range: 333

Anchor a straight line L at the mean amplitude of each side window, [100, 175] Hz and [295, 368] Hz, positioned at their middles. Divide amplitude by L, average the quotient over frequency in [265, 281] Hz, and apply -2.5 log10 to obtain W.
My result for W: 0.18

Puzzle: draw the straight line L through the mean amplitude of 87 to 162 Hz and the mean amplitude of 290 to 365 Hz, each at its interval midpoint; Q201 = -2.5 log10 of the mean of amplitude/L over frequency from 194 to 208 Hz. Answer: 0.33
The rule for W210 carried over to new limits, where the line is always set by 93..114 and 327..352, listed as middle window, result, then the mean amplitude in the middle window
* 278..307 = 5.5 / 325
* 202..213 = 2.8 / 286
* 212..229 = 5.4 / 262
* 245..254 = 4.2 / 208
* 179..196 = 3.3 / 304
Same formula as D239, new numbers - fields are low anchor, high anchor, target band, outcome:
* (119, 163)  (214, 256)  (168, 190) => -2.80 Hz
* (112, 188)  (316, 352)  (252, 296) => 8.89 Hz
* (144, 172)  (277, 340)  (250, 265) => 3.63 Hz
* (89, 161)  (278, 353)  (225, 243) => 7.34 Hz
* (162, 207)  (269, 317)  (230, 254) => 8.96 Hz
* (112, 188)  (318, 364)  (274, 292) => 3.73 Hz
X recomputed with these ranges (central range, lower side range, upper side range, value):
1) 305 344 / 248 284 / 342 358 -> -0.45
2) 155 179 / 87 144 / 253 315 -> -1.68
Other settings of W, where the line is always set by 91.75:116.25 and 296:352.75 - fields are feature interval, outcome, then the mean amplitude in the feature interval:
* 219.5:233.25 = 0.44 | 248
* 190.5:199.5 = 0.37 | 264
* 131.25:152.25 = 0.01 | 363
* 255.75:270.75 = 0.22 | 308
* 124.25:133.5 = 0.12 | 326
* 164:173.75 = 0.01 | 364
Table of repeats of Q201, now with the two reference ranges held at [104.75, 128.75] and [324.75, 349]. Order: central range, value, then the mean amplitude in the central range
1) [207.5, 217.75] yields 0.295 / 275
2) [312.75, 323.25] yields 0.097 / 363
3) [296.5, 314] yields 0.098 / 359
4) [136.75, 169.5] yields -0.097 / 372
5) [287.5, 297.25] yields 0.238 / 312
